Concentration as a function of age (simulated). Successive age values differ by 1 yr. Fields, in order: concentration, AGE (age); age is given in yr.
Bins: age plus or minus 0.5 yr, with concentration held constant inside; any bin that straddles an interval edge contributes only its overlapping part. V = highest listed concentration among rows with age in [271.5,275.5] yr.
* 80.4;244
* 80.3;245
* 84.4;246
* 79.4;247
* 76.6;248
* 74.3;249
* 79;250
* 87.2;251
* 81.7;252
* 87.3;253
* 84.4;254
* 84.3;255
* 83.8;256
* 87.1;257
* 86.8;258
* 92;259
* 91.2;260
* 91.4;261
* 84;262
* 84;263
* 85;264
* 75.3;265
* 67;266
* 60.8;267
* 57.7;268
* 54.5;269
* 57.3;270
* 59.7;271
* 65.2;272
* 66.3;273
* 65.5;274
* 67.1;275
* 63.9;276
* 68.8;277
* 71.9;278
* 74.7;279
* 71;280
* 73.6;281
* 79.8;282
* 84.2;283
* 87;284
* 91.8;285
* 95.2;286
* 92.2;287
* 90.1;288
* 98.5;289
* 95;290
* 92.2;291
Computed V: 67.1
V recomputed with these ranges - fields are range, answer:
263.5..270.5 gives 85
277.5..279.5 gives 74.7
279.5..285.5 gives 91.8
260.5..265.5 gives 91.4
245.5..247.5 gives 84.4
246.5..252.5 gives 87.2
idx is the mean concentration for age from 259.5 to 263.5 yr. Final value 87.7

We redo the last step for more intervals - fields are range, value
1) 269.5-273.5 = 62.1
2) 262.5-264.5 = 84.5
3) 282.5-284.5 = 85.6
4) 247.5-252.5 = 79.8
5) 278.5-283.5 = 76.7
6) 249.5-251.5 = 83.1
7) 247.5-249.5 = 75.4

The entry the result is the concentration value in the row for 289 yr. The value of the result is 98.5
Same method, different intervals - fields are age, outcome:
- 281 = 73.6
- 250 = 79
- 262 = 84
